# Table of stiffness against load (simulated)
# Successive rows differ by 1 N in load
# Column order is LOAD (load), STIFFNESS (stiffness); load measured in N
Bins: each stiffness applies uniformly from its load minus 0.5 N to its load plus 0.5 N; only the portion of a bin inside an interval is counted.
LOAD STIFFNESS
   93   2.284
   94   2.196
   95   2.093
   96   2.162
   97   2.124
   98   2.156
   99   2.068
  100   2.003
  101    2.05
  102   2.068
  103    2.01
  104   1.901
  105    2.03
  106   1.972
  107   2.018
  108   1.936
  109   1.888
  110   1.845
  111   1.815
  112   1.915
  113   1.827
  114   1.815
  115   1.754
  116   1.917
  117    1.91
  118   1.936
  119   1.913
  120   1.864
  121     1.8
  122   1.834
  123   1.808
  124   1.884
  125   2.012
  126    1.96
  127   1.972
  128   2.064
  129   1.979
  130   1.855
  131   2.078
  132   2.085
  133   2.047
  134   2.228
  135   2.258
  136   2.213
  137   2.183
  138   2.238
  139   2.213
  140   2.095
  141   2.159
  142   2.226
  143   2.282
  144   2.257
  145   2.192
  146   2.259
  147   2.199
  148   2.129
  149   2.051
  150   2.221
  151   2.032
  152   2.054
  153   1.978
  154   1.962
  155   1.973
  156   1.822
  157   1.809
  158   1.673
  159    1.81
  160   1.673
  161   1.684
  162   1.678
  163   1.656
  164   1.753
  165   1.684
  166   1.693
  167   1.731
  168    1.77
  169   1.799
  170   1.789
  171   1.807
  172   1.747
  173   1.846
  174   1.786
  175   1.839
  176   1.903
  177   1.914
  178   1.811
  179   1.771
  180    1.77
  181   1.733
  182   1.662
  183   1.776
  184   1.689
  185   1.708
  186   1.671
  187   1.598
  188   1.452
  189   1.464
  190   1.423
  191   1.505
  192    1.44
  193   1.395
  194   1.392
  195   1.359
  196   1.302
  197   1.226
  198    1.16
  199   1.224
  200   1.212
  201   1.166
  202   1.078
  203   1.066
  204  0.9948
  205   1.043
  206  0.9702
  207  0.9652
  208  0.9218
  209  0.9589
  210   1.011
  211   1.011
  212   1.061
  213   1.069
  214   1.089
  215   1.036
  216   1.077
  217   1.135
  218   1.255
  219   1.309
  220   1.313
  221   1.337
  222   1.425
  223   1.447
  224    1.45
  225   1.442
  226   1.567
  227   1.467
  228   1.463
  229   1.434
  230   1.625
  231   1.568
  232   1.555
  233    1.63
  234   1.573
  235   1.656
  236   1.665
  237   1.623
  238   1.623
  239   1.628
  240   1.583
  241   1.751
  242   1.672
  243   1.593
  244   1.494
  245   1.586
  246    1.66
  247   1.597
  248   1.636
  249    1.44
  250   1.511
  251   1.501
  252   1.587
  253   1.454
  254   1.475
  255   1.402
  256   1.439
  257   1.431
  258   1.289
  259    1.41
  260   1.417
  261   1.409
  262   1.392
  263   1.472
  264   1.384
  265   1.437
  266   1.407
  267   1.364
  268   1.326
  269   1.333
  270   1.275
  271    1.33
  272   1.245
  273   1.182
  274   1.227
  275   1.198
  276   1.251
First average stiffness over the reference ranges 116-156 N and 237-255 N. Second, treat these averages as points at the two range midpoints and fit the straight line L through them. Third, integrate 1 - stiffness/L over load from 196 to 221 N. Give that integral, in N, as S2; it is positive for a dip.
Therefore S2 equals 9.1 N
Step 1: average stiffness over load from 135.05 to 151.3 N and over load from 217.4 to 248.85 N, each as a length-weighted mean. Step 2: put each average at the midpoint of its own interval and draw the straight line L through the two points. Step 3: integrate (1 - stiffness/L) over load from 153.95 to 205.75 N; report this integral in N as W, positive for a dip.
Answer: 9.21 N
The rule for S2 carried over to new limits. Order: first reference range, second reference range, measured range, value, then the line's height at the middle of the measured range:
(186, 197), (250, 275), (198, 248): 2.1 N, 1.41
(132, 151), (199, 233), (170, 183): -0.5 N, 1.74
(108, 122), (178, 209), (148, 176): -4.7 N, 1.57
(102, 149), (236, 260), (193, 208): 5.0 N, 1.72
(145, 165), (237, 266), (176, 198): 2.6 N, 1.78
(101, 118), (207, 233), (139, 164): -4.7 N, 1.68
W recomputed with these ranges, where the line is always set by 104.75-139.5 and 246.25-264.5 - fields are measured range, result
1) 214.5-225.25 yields 2.1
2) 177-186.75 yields 0.0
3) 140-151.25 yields -1.8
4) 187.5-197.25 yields 1.7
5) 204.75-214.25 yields 3.7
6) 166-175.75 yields 0.0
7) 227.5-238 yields -0.2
